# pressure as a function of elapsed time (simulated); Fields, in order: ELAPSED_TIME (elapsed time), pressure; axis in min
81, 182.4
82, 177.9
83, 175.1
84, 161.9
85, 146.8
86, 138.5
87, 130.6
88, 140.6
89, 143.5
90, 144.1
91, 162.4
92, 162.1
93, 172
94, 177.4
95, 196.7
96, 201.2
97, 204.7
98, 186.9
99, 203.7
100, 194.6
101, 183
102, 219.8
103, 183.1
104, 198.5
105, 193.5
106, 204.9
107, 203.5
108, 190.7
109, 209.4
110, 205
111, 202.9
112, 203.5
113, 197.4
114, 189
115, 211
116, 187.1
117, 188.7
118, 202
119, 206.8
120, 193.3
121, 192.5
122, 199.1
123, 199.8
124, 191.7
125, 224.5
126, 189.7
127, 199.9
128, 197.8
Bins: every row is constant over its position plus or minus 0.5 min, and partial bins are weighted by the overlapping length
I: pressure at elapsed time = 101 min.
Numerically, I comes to 183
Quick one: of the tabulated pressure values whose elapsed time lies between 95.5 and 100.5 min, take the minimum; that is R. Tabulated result 186.9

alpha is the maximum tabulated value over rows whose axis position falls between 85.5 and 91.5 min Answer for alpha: 162.4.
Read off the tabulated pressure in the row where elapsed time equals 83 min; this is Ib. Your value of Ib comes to 175.1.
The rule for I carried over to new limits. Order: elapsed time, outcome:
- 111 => 202.9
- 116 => 187.1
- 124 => 191.7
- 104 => 198.5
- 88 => 140.6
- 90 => 144.1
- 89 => 143.5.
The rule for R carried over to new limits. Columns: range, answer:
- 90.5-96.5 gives 162.1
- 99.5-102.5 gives 183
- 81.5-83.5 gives 175.1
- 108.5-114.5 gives 189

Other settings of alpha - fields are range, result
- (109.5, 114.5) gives 205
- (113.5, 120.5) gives 211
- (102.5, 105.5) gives 198.5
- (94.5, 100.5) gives 204.7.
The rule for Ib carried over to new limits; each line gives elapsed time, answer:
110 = 205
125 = 224.5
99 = 203.7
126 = 189.7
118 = 202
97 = 204.7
